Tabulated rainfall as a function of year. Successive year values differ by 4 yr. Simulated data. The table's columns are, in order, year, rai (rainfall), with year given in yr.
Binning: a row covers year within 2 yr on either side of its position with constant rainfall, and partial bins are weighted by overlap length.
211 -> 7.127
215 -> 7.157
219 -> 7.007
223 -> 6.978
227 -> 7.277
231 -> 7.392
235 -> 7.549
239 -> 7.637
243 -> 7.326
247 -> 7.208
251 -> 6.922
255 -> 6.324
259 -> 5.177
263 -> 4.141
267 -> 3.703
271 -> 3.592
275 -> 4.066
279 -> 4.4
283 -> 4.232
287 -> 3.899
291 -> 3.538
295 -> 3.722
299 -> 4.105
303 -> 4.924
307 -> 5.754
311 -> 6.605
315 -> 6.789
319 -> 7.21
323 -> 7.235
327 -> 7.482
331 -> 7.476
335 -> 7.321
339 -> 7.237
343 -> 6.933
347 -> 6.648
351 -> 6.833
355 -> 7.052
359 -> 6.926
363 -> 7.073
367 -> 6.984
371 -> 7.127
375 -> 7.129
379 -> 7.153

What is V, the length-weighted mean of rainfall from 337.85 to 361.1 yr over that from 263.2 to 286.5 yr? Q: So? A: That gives 1.73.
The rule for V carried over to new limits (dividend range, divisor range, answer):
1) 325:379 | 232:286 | 1.28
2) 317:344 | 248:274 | 1.45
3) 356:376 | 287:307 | 1.67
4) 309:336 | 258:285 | 1.72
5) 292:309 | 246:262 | 0.73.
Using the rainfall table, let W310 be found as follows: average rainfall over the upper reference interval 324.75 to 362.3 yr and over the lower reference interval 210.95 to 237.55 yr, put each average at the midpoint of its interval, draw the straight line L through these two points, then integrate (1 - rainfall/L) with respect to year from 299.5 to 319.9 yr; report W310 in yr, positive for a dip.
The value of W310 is 3.11 yr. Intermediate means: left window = 7.23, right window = 7.1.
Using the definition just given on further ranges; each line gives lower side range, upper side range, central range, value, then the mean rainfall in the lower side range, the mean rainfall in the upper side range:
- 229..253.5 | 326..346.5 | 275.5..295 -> 8.8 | 7.32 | 7.23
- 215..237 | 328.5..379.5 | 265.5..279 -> 6.2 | 7.23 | 7.07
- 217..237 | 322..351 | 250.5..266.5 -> 4.2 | 7.24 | 7.16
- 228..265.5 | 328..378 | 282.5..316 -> 10.0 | 6.61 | 7.07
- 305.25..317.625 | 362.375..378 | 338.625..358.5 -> -0.2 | 6.44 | 7.08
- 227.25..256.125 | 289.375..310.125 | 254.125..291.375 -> 9.8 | 7.23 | 4.54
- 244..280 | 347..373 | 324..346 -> -2.6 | 5.14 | 6.97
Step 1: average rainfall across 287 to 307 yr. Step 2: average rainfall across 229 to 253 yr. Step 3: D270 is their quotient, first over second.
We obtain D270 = 0.58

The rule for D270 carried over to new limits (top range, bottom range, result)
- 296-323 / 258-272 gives 1.44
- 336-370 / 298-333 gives 1.08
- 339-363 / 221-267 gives 1.05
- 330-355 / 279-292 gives 1.77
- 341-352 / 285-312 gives 1.49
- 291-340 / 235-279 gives 1.10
